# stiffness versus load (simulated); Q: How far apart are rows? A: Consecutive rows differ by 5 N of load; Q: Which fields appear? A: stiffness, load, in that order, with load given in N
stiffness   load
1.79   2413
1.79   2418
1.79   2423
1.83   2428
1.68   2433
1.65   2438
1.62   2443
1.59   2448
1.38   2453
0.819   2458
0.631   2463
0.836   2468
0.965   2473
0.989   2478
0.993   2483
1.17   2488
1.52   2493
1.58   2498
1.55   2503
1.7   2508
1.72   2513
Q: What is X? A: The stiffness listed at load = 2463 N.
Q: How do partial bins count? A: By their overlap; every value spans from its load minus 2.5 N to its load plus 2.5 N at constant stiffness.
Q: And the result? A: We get 0.631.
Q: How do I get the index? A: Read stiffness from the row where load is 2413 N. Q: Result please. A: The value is 1.79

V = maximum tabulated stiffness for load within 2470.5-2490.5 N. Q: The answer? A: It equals 1.17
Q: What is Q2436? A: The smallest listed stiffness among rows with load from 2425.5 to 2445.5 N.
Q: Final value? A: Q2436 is 1.62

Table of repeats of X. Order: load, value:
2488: 1.17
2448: 1.59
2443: 1.62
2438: 1.65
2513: 1.72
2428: 1.83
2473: 0.965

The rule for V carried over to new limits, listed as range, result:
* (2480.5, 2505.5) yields 1.58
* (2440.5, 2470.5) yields 1.62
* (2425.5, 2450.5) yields 1.83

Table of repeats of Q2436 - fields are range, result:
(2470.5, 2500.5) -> 0.965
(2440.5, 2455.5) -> 1.38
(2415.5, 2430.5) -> 1.79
